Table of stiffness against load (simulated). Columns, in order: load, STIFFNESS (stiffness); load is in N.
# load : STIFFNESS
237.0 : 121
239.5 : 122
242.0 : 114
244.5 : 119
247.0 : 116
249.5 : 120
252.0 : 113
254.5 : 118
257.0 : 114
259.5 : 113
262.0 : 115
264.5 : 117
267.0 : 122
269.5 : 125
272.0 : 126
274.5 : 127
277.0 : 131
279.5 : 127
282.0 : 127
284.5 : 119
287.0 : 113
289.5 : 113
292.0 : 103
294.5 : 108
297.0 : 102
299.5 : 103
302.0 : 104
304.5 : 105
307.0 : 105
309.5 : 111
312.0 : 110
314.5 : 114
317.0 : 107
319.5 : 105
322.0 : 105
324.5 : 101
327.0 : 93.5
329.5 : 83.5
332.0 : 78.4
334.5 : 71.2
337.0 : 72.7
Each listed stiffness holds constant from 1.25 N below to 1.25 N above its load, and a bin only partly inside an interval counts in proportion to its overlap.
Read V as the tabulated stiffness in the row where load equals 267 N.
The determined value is 122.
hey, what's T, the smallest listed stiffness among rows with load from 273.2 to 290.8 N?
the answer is 113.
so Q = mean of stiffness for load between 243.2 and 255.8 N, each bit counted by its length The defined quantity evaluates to 117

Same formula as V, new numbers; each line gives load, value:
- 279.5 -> 127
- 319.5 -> 105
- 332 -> 78.4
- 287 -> 113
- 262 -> 115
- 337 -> 72.7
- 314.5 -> 114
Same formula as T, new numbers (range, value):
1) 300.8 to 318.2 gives 104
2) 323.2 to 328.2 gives 93.5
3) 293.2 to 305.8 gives 102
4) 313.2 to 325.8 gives 101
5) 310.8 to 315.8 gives 110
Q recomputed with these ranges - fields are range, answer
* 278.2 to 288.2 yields 122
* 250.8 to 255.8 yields 116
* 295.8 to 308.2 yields 104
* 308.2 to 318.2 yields 110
